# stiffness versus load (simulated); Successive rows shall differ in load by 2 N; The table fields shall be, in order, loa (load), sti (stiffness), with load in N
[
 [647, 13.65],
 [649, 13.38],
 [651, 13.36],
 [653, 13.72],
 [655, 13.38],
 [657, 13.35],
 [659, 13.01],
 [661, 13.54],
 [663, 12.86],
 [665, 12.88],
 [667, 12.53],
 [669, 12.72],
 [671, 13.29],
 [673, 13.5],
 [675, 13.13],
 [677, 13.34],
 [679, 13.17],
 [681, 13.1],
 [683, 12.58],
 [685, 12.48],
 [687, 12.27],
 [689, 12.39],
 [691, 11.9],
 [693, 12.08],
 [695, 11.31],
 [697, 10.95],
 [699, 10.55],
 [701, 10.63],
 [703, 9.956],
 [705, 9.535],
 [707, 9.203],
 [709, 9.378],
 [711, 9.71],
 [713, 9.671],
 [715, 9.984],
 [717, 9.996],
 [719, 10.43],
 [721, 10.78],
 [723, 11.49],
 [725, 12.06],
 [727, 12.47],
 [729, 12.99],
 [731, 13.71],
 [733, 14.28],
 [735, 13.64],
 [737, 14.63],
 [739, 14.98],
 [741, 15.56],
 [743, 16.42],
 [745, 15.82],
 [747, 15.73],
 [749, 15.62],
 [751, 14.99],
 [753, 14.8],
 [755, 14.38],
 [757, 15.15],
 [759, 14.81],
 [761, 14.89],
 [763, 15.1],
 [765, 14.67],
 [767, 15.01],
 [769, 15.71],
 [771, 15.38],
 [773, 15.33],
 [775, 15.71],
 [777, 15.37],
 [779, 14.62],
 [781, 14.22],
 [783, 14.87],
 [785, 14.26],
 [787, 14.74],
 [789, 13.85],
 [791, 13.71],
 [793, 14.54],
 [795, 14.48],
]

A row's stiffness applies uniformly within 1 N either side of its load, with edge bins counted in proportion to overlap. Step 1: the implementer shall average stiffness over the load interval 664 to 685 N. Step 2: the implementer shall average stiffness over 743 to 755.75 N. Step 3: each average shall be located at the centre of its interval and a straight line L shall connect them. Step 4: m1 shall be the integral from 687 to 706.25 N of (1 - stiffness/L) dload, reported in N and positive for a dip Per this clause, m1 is 3.66 N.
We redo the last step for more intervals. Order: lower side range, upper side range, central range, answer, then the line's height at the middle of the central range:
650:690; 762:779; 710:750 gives 3.9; 14.4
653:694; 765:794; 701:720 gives 5.3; 13.6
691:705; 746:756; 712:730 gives 2.3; 12.7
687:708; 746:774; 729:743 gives -1.0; 13.5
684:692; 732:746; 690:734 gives 8.2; 13.6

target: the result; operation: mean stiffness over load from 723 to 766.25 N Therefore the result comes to 14.5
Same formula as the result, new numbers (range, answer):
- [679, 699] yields 12.1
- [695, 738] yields 11.2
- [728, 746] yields 14.7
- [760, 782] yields 15.1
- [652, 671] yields 13.1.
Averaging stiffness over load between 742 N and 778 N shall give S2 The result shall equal 15.3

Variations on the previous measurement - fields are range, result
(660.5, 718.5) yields 11.7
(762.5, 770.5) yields 15.1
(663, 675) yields 13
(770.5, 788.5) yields 14.9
